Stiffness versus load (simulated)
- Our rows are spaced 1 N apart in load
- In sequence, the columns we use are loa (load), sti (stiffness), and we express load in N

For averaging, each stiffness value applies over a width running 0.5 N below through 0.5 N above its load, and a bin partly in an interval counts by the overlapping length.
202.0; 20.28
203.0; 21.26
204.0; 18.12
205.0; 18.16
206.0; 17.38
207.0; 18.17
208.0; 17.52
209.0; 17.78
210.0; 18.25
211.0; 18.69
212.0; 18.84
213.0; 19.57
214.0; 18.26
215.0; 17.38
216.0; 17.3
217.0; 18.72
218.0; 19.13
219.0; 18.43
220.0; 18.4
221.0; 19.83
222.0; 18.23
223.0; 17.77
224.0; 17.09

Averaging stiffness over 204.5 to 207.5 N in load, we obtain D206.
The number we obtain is 17.9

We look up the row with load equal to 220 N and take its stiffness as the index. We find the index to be 18.4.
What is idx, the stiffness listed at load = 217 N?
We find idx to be 18.72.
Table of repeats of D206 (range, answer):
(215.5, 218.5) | 18.4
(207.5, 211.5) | 18.1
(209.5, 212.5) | 18.6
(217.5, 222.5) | 18.8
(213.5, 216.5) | 17.6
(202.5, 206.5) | 18.7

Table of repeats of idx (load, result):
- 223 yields 17.77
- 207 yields 18.17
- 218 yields 19.13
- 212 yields 18.84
